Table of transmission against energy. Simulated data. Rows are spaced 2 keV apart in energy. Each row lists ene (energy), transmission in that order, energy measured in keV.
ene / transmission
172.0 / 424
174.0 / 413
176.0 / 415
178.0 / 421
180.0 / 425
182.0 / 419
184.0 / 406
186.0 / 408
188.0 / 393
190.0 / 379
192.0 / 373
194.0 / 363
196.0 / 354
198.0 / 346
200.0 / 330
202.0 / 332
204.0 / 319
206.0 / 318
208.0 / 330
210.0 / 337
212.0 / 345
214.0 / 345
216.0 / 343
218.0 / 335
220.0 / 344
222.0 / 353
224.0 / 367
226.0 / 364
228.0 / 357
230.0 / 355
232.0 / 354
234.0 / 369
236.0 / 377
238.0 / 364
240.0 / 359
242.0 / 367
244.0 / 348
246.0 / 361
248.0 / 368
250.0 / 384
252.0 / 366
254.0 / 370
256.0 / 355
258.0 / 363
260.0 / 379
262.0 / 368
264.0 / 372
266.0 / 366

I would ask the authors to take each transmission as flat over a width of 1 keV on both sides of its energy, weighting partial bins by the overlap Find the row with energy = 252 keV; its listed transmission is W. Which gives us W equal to 366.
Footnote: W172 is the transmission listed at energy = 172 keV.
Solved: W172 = 424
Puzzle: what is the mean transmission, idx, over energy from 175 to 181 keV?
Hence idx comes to 420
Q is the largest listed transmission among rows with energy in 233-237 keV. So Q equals 377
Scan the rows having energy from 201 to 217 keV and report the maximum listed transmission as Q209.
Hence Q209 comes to 345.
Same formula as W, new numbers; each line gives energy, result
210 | 337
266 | 366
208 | 330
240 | 359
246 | 361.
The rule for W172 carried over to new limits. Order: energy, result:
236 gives 377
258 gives 363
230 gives 355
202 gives 332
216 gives 343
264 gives 372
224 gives 367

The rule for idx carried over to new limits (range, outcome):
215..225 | 348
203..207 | 318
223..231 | 361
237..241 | 362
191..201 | 353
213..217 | 344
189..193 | 376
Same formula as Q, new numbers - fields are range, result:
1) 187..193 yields 393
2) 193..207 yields 363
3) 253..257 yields 370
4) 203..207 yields 319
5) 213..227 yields 367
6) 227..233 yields 357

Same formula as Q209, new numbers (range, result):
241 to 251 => 384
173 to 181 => 425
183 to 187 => 408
